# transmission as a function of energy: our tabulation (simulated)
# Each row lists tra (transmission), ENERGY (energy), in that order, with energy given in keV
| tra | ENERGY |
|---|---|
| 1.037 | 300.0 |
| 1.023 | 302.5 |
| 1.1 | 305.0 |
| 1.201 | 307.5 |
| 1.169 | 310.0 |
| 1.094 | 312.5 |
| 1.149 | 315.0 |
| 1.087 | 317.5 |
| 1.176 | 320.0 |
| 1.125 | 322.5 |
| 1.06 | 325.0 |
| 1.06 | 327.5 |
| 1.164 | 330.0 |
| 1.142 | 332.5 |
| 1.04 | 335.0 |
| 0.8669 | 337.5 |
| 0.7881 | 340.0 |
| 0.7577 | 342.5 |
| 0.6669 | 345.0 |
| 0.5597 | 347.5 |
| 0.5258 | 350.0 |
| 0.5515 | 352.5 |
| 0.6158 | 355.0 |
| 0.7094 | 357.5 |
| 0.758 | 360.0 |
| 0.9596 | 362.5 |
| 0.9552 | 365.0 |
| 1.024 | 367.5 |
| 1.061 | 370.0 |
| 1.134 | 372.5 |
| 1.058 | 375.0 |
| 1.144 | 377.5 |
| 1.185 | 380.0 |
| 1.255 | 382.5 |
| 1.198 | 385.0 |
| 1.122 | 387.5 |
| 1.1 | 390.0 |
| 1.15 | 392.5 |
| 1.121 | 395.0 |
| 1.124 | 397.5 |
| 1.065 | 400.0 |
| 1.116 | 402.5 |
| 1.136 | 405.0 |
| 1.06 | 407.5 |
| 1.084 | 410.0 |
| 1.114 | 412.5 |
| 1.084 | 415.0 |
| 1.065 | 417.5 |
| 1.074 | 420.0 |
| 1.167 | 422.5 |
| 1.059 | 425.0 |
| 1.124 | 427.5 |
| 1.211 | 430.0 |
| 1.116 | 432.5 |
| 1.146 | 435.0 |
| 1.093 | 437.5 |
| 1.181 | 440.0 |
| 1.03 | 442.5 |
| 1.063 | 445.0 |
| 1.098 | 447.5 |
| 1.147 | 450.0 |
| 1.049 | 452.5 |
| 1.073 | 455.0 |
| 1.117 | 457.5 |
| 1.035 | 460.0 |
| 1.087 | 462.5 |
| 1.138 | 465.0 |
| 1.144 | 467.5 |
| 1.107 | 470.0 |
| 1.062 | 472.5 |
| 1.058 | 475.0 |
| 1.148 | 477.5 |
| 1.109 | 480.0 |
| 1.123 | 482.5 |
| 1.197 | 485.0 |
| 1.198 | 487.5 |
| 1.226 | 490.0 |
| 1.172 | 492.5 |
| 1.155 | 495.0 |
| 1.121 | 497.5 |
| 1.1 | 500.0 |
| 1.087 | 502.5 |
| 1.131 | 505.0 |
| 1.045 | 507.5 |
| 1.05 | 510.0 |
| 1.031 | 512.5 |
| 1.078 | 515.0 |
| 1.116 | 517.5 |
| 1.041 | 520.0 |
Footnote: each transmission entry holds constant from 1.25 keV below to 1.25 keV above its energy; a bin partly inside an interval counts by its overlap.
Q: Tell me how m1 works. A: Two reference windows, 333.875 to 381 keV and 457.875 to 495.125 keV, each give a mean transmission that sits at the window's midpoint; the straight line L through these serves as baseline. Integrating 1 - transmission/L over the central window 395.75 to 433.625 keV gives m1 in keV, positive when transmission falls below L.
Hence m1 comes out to -4.5 keV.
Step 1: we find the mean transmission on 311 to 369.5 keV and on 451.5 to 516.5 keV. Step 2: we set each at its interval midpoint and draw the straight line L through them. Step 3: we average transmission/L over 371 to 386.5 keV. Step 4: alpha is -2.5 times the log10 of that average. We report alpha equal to -0.20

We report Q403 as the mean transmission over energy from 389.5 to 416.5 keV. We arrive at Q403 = 1.1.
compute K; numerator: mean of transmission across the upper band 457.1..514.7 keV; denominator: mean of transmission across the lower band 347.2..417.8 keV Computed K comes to 1.11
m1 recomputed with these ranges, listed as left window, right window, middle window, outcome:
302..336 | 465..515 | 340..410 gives 9.46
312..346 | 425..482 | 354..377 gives 2.45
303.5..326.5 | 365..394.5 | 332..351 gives 5.78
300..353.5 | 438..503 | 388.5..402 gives -0.94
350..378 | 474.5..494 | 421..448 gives -1.91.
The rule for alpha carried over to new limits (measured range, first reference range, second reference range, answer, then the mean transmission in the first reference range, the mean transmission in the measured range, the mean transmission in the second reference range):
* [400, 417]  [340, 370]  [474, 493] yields -0.191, 0.751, 1.1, 1.15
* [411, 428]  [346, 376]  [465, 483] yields -0.133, 0.823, 1.1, 1.11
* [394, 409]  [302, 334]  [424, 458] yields 0.009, 1.12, 1.1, 1.11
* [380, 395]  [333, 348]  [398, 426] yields -0.169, 0.809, 1.16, 1.09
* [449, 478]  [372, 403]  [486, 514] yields 0.029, 1.14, 1.1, 1.12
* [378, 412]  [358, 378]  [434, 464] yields -0.105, 0.995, 1.13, 1.09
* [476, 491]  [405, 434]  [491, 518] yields -0.060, 1.11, 1.16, 1.1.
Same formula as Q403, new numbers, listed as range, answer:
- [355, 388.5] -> 1.03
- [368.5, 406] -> 1.13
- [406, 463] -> 1.1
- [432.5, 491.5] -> 1.11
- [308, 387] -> 0.973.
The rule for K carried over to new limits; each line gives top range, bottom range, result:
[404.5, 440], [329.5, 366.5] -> 1.39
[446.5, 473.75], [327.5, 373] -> 1.29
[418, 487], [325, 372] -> 1.30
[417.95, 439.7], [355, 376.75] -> 1.19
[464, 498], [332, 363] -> 1.52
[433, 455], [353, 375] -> 1.22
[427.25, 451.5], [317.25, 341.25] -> 1.07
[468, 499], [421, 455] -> 1.02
